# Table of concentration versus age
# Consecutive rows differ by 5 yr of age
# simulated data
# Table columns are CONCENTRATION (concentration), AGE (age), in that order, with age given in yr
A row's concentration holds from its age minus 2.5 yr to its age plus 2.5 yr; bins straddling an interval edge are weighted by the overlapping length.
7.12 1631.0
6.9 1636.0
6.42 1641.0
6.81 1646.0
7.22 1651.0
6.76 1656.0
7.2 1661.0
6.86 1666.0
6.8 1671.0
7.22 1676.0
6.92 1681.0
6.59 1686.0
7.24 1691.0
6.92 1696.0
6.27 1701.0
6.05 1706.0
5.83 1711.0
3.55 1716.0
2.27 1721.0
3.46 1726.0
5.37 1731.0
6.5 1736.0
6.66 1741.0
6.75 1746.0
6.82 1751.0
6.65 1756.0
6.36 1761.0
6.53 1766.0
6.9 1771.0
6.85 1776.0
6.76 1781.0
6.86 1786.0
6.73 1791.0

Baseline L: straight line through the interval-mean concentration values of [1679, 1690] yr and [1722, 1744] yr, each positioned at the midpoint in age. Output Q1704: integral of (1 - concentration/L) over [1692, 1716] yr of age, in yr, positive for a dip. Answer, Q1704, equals 0.7 yr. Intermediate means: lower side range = 6.81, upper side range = 5.31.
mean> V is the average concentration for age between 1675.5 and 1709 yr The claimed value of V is 6.7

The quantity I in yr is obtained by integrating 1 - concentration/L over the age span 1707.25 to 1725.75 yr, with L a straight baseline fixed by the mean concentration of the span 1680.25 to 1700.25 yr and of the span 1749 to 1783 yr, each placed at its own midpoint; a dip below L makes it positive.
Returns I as 7.7 yr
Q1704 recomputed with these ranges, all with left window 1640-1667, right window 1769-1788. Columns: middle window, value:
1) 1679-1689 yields 0.2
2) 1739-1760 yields 0.5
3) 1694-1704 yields 0.5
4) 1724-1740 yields 3.6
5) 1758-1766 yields 0.5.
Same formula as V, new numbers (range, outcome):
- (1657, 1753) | 6.07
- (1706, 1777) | 5.74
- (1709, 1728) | 3.73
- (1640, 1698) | 6.93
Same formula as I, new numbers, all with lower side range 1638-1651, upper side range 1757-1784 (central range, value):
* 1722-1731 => 3.91 yr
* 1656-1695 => -1.35 yr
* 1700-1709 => 0.79 yr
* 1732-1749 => 0.42 yr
